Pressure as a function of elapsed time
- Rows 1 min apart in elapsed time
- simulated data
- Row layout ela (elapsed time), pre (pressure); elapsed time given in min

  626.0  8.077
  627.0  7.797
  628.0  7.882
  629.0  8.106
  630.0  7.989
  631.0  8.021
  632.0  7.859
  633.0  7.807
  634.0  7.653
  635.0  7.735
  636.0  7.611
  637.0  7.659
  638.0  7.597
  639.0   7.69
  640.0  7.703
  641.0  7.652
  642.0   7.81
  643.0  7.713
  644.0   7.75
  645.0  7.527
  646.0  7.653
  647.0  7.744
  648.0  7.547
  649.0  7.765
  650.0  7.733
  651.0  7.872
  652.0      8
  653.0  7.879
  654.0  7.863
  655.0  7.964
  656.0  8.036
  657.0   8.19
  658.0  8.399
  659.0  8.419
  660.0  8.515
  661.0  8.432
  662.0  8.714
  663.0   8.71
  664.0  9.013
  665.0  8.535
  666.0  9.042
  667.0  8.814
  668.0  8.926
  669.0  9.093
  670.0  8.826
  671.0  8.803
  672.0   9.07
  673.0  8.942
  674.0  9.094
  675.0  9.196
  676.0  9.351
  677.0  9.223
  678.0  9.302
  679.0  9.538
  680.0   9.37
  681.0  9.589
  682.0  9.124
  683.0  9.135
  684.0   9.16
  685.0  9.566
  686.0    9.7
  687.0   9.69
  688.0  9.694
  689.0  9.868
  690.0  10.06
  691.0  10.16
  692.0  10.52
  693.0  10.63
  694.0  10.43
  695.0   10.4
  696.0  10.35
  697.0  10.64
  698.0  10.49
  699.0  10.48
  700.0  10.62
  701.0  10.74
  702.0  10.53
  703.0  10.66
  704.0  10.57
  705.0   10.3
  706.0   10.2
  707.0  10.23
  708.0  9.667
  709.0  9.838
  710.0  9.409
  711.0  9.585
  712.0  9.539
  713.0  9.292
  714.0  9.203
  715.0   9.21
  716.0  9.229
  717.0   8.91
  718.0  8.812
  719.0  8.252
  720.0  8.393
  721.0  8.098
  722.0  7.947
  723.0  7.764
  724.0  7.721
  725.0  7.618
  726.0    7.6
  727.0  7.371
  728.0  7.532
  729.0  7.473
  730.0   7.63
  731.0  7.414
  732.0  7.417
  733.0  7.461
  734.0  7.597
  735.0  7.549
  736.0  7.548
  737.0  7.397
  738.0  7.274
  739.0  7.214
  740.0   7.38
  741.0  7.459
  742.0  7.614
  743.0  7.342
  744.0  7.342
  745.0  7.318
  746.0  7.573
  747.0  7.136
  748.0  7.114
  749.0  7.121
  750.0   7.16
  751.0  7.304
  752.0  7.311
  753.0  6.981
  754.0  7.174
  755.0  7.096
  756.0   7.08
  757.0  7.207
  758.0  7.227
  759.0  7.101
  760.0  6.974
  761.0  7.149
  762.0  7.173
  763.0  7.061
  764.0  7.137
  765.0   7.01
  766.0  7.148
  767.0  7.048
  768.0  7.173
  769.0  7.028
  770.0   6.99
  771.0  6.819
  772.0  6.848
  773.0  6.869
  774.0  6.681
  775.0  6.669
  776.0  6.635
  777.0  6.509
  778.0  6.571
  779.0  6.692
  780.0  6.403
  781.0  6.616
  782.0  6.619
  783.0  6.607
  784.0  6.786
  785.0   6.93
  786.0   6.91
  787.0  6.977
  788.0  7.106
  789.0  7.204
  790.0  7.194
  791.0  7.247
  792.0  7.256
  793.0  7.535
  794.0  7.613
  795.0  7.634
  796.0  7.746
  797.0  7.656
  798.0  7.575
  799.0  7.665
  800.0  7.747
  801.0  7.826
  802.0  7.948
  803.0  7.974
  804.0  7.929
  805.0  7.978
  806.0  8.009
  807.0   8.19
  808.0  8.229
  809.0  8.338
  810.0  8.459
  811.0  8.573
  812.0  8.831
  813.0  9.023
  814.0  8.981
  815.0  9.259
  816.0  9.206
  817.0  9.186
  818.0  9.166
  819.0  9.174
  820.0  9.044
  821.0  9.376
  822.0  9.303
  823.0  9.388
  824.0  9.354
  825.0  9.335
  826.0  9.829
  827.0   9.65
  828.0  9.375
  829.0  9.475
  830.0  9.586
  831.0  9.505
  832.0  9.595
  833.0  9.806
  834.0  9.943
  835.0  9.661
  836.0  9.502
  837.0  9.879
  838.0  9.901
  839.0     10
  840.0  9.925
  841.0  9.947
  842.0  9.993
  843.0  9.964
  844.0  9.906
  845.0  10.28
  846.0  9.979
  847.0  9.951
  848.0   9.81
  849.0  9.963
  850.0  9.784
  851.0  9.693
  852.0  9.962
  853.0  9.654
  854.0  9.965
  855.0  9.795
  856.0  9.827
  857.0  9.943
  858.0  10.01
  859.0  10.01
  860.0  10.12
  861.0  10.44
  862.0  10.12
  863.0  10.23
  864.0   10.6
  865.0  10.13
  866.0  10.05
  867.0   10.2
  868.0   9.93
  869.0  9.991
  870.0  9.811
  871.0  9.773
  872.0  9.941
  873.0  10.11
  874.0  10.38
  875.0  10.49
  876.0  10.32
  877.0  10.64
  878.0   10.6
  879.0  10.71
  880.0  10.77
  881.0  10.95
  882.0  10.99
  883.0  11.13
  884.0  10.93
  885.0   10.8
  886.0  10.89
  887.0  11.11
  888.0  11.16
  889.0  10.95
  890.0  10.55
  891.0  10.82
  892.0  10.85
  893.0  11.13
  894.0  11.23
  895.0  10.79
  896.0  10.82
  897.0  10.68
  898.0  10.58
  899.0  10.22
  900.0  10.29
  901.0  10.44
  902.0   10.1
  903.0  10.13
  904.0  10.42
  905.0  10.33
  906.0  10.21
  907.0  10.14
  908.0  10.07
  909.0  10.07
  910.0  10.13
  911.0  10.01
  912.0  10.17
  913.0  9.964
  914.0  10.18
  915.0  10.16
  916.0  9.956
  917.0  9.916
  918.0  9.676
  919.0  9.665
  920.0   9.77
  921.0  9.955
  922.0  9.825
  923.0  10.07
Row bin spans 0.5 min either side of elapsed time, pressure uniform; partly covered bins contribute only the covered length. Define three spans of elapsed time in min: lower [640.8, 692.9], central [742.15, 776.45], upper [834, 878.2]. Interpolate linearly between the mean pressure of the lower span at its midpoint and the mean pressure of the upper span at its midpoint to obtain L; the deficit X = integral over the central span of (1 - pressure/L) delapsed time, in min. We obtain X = 8.3 min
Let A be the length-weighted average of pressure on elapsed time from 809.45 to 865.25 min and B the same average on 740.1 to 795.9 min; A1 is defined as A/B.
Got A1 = 1.37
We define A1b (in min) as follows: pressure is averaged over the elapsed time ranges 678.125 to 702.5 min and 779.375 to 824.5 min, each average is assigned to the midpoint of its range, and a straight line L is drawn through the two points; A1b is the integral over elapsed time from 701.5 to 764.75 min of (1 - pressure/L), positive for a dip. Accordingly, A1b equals 8.4 min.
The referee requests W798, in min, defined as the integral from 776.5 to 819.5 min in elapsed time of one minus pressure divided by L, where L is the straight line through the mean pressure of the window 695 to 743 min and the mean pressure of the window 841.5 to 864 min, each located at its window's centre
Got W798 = 7.9 min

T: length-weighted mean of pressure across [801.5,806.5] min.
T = 7.97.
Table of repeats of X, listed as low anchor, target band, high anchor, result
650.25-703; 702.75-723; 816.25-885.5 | 0.2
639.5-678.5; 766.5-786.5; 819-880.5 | 5.5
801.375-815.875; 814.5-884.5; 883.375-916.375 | -4.4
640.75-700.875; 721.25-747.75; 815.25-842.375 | 5.0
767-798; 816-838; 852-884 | -2.0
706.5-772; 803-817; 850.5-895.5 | 0.9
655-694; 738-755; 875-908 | 4.2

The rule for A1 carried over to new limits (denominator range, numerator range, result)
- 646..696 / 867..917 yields 1.17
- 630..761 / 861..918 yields 1.23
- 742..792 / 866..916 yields 1.49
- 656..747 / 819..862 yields 1.10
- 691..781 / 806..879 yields 1.20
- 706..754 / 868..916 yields 1.31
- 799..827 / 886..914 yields 1.20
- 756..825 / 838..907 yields 1.35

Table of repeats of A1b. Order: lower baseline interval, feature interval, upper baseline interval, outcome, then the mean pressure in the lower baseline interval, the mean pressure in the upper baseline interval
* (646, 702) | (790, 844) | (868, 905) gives 6.8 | 9.14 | 10.6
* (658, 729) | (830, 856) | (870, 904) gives 1.2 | 9.29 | 10.6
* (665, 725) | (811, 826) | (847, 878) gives 1.1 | 9.48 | 10.1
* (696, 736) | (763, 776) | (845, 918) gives 3.4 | 8.95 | 10.3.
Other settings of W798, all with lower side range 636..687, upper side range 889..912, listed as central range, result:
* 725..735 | 1.72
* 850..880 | 0.13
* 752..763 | 2.56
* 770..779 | 2.59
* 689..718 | -3.94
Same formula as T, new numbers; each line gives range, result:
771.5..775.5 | 6.77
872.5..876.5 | 10.3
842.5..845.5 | 10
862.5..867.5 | 10.2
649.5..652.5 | 7.87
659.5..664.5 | 8.68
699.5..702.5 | 10.6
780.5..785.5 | 6.71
